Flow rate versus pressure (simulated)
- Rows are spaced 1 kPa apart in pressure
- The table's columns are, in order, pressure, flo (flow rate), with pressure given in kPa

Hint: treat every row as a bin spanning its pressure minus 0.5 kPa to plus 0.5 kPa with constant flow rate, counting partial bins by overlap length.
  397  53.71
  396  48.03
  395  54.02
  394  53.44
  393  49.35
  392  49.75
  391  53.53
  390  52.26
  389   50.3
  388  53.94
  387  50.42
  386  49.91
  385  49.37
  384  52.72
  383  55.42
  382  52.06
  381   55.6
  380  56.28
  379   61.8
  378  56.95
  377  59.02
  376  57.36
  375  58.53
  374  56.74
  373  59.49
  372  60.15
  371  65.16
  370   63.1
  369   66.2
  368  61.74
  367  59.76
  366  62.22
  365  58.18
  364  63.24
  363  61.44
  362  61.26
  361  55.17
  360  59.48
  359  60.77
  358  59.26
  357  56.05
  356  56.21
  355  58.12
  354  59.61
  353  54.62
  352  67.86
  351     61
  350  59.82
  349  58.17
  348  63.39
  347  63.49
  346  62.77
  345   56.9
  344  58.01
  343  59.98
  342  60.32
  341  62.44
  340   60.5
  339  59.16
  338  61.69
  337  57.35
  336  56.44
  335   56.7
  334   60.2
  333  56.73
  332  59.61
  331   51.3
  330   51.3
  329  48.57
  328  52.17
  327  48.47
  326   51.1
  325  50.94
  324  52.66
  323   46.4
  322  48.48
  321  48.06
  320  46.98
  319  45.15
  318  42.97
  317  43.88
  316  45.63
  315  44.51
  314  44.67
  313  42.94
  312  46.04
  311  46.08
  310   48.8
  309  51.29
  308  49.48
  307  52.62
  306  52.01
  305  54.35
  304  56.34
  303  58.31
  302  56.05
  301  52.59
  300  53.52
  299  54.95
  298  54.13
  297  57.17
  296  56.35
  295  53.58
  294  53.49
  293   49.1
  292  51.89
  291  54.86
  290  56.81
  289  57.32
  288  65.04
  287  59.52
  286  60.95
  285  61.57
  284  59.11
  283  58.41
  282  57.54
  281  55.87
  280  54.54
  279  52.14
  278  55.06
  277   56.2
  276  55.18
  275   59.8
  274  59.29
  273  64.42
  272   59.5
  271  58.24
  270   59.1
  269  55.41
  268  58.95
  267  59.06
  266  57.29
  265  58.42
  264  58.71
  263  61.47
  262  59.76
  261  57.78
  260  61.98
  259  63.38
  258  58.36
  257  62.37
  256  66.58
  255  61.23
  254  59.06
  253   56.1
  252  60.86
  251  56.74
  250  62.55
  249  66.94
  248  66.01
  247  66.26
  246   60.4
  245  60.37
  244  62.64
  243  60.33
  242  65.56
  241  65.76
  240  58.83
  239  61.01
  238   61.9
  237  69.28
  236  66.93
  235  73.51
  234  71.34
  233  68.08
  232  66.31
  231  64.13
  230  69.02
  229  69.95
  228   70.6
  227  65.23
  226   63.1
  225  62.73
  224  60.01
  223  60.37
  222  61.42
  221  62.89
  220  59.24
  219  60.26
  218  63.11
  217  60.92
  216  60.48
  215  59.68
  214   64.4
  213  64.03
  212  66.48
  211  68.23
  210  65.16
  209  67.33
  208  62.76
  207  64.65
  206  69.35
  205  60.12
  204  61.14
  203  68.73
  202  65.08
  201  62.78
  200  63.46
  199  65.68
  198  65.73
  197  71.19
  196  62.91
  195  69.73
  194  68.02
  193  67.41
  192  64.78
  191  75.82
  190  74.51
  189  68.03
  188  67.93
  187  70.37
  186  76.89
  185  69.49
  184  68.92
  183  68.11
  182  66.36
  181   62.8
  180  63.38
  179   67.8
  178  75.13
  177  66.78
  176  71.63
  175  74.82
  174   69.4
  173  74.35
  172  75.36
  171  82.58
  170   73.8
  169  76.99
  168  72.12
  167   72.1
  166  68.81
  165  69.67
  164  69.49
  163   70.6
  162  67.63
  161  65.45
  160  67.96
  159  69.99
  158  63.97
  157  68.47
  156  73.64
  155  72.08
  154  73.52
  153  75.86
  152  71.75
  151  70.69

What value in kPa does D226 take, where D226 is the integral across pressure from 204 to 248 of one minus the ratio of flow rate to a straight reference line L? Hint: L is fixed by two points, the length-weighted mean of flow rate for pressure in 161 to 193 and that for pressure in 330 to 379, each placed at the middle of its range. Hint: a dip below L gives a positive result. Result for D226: 2.19 kPa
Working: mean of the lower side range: 70.7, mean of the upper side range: 59.6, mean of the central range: 64.3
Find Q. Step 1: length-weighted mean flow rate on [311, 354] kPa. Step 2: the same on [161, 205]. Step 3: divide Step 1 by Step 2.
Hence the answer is 0.8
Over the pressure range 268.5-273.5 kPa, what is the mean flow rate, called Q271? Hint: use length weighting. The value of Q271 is 59.3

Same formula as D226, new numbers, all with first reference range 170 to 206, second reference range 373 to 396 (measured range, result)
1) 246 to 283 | 2.1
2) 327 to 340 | 0.5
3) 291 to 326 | 5.5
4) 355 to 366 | -0.7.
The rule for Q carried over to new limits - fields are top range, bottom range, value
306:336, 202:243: 0.77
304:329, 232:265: 0.77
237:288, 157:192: 0.85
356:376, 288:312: 1.12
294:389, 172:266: 0.85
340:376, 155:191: 0.85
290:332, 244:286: 0.85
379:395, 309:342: 1.03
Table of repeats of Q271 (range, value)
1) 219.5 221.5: 61.1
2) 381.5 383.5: 53.7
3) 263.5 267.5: 58.4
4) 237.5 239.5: 61.5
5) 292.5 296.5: 53.1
